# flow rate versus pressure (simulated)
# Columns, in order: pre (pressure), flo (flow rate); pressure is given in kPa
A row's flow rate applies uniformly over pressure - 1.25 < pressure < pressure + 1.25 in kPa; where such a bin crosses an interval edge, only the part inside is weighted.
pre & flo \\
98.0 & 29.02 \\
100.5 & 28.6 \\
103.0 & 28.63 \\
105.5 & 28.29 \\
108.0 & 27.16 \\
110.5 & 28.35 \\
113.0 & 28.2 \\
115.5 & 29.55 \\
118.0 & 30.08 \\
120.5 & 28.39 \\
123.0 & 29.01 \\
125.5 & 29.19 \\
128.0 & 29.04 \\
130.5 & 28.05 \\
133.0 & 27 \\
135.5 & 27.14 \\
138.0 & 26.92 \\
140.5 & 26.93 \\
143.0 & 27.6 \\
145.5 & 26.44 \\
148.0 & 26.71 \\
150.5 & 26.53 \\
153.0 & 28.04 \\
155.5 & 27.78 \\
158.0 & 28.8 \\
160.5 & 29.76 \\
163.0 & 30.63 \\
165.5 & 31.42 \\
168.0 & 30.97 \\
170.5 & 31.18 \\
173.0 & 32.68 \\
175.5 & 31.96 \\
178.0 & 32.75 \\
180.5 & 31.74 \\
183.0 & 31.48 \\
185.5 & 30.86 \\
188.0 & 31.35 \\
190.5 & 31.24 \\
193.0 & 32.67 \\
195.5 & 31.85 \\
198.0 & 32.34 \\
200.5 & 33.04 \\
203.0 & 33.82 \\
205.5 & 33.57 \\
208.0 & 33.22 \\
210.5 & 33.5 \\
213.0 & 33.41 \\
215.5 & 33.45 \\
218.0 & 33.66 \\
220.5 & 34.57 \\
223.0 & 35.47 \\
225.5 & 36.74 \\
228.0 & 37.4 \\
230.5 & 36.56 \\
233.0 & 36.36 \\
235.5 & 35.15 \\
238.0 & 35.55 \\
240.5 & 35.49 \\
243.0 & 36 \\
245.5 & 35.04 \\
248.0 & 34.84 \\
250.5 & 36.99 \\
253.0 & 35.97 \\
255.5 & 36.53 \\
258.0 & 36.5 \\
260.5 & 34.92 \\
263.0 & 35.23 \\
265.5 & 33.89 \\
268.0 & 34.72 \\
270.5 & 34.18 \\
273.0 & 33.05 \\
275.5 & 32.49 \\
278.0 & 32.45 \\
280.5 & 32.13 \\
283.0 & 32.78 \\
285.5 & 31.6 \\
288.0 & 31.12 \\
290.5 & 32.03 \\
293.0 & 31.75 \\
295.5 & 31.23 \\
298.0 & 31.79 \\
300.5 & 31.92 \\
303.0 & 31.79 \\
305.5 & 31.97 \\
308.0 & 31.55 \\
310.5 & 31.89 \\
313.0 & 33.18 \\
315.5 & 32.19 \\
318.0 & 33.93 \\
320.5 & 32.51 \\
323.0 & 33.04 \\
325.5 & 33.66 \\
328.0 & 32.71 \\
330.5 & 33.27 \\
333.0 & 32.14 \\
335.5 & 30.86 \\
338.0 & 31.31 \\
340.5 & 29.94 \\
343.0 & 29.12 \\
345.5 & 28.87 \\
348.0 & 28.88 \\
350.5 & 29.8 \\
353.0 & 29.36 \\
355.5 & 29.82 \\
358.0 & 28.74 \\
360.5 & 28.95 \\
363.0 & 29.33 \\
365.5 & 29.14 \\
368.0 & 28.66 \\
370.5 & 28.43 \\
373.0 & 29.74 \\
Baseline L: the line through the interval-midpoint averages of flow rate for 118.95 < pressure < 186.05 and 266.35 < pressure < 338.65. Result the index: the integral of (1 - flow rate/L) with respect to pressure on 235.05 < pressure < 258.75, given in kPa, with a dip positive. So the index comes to -3.49 kPa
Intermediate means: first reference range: 29.2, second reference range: 32.4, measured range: 35.8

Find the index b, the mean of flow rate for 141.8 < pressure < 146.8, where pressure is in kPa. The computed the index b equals 27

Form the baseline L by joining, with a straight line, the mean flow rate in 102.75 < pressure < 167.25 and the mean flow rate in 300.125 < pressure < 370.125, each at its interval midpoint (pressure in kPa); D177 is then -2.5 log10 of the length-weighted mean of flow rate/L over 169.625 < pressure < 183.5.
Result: -0.11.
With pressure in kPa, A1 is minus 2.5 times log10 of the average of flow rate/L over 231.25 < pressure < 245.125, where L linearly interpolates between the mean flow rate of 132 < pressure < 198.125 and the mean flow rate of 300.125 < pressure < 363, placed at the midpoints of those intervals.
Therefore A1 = -0.17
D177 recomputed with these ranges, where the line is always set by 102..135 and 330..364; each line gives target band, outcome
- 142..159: 0.05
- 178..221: -0.13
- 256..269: -0.19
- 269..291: -0.10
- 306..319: -0.10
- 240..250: -0.21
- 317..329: -0.12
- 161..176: -0.09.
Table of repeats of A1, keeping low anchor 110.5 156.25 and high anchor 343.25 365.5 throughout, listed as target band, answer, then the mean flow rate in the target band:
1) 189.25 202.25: -0.143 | 32.3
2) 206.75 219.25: -0.178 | 33.4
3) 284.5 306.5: -0.101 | 31.7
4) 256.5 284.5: -0.178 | 33.9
